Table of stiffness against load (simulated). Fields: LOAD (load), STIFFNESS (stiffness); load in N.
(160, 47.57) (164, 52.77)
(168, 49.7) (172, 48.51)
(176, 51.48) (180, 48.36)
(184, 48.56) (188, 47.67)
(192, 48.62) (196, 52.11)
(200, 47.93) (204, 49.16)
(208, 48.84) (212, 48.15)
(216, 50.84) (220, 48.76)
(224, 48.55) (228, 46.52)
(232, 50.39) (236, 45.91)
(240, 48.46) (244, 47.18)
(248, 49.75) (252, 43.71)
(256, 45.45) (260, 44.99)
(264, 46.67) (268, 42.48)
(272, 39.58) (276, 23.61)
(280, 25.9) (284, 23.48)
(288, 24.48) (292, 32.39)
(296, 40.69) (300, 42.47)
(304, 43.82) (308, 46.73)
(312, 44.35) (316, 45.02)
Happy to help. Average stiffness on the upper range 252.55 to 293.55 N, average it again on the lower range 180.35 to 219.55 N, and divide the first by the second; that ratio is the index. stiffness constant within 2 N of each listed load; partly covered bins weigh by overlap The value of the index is 0.72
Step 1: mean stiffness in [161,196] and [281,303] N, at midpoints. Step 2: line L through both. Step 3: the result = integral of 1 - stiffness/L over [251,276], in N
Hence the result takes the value -3.4 N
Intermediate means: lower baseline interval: 49.6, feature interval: 42.2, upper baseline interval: 32.9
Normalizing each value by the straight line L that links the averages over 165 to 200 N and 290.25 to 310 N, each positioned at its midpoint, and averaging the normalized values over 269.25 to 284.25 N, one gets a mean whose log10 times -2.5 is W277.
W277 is 0.41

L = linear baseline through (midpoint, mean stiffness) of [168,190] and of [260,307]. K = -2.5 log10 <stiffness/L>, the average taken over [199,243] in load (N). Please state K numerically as -0.115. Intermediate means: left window 49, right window 35.7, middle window 48.5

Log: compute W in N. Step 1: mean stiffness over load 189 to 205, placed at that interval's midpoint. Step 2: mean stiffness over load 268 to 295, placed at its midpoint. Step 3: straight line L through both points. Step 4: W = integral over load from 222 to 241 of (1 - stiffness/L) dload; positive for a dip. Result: -3.1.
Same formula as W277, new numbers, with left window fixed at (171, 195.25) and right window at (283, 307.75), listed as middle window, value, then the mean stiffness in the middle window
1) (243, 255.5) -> -0.13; 46.7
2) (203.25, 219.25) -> -0.08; 49.2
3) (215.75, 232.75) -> -0.11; 48.7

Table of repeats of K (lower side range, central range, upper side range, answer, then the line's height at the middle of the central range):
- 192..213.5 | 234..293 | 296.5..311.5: 0.18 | 46.1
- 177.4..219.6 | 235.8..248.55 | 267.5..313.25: -0.13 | 42.6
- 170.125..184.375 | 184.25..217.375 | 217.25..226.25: 0.00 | 49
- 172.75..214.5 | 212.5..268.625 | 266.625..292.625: -0.23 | 38.6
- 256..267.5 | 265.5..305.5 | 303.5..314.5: 0.31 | 45.2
